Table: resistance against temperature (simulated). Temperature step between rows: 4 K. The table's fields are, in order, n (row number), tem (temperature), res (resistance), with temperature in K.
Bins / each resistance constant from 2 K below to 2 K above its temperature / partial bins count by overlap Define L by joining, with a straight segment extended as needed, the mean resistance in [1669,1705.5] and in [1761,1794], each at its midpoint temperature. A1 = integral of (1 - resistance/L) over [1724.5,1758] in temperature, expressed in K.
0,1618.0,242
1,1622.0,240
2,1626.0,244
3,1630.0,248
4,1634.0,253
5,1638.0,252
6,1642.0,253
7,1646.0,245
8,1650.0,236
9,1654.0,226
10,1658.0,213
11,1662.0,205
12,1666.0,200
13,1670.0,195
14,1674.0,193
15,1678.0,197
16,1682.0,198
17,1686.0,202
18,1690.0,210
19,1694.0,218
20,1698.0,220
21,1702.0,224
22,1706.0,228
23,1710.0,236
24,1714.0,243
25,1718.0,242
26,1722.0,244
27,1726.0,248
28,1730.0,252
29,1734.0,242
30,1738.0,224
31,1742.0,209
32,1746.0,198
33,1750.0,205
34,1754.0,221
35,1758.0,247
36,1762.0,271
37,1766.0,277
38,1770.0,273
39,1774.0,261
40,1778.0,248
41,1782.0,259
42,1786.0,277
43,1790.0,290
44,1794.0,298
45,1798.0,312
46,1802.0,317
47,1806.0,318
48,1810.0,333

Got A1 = 2.6 K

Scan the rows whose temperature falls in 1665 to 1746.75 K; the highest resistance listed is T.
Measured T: 252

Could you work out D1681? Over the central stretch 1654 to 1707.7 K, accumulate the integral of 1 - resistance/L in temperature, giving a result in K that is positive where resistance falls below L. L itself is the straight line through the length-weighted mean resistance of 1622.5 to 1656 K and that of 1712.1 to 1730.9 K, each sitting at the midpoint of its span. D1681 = 7.99 K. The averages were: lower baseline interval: 244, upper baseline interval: 245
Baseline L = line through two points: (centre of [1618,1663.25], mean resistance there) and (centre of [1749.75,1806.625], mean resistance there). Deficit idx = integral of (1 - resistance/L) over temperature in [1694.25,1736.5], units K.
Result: 3.3 K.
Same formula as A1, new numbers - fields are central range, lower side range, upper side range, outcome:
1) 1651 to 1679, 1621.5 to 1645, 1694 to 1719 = 4.1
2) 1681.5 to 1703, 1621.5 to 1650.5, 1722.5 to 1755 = 2.1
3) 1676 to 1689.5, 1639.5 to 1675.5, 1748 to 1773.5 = 1.6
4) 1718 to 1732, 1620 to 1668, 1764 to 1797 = 0.6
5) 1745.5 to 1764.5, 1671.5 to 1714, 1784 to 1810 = 2.6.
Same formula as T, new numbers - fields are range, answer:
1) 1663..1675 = 200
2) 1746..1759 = 247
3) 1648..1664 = 236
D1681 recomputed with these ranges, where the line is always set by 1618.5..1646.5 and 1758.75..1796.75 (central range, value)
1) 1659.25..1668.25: 1.8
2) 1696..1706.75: 1.5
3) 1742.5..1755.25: 2.9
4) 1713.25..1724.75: 0.8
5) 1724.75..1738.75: 1.2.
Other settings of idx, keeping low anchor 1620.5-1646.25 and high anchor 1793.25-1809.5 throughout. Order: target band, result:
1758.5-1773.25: 1.5 K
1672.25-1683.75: 3.0 K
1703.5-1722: 2.8 K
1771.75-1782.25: 1.7 K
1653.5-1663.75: 1.8 K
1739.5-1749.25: 2.9 K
